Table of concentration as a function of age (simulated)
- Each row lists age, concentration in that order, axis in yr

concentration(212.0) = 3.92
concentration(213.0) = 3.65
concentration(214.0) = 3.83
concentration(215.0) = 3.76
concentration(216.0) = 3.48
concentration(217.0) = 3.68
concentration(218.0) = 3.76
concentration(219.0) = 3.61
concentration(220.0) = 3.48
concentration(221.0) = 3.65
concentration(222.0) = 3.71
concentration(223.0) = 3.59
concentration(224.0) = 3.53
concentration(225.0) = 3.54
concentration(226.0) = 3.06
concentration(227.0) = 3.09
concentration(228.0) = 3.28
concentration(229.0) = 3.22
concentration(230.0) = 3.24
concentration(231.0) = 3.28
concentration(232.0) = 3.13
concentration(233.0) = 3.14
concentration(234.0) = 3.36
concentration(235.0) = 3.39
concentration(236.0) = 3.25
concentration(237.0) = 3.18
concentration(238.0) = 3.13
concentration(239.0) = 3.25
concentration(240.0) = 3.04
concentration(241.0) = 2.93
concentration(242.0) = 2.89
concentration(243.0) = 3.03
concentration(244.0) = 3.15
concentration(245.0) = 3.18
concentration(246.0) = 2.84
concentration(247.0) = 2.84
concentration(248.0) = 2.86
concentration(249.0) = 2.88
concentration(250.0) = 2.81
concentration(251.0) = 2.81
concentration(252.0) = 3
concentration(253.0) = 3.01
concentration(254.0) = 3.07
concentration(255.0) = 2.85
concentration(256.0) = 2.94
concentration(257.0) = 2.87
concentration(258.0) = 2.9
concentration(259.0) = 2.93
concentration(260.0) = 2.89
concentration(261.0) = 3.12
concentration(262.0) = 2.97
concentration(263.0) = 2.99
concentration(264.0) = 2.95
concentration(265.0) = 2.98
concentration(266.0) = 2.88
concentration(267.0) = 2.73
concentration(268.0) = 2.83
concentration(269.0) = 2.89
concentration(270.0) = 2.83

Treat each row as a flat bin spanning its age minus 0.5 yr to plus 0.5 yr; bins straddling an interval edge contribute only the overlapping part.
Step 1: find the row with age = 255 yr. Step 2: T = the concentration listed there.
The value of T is 2.85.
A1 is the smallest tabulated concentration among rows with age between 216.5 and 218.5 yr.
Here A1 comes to 3.68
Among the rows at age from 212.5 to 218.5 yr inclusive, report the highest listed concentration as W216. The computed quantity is 3.83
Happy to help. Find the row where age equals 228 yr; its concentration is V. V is 3.28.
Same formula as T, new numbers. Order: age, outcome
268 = 2.83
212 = 3.92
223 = 3.59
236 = 3.25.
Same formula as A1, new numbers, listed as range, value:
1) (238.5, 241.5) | 2.93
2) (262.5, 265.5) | 2.95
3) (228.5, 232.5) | 3.13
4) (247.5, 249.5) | 2.86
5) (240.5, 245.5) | 2.89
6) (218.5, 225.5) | 3.48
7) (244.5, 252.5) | 2.81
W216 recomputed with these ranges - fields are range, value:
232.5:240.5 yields 3.39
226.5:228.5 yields 3.28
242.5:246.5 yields 3.18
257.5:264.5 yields 3.12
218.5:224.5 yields 3.71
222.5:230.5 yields 3.59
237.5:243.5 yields 3.25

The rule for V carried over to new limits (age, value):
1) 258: 2.9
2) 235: 3.39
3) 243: 3.03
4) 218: 3.76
